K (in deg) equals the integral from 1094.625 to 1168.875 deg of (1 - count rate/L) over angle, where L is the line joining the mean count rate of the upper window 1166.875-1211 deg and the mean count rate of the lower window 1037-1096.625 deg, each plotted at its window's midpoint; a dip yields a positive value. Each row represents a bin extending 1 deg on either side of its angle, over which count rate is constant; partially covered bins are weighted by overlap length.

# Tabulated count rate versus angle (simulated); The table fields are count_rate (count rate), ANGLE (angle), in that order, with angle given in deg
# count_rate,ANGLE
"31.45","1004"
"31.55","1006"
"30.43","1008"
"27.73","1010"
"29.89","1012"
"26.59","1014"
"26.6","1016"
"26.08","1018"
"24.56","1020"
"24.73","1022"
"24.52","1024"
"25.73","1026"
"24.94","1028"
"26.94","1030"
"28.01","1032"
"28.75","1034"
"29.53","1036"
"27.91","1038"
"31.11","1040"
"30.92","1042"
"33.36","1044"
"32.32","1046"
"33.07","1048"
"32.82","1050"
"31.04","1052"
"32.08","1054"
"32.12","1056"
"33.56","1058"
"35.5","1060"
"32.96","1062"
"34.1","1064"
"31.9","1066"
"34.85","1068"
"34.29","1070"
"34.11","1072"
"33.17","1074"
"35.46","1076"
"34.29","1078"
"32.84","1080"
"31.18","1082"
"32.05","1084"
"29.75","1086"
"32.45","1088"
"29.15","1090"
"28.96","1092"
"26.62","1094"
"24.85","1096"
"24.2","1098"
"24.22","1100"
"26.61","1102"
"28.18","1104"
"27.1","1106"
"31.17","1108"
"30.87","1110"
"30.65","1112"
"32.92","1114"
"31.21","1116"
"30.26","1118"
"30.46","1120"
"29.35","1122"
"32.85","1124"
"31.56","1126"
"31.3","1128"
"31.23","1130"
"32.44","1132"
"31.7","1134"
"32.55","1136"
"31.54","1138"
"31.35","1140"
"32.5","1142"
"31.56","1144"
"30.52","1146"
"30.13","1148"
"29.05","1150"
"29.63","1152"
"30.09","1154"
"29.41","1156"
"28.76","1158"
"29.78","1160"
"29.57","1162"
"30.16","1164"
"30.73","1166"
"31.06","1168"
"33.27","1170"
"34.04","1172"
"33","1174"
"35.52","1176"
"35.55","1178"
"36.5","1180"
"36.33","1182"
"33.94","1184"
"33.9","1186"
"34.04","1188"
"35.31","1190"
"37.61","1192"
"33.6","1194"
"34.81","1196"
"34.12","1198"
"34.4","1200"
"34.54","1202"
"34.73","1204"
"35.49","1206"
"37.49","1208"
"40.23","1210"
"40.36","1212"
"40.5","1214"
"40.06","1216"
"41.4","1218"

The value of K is 7.9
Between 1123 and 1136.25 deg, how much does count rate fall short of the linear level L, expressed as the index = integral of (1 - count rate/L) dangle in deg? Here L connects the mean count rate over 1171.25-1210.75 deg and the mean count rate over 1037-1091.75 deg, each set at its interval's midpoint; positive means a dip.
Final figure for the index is 0.8 deg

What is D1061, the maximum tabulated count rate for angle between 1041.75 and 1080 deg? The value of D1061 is 35.5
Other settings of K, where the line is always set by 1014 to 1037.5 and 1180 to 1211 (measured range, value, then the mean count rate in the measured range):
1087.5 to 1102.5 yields 1.55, 27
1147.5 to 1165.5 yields 2.00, 29.6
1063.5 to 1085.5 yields -3.32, 33.4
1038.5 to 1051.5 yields -2.17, 32.1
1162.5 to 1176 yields 0.72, 32.2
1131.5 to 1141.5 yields 0.11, 31.9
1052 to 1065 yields -2.32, 33.2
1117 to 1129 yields 0.23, 31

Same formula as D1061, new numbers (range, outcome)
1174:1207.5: 37.61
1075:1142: 35.46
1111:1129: 32.92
